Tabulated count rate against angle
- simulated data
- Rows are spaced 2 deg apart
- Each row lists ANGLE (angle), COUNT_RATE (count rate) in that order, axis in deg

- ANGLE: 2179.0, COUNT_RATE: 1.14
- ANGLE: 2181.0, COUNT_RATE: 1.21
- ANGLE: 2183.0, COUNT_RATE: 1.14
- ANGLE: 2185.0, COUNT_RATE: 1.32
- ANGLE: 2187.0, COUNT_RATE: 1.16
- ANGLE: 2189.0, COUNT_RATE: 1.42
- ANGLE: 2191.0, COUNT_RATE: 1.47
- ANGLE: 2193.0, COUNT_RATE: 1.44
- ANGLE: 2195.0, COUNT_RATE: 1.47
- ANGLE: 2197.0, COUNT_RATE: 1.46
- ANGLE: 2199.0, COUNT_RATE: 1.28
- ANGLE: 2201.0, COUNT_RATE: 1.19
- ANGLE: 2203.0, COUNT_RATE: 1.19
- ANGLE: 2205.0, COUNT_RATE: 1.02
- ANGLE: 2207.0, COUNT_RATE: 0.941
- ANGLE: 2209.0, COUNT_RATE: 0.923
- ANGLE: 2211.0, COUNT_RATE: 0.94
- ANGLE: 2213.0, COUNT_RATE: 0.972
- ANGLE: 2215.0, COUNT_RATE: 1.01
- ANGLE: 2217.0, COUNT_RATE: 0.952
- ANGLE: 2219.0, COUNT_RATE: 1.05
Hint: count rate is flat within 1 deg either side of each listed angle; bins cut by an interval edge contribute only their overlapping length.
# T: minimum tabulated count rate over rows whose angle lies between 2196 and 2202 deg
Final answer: 1.19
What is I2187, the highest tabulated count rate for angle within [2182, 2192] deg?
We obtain 1.47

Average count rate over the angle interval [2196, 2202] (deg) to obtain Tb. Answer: 1.31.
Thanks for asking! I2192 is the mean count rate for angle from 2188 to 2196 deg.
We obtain 1.45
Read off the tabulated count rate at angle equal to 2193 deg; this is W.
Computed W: 1.44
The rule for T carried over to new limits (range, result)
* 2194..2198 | 1.46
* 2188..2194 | 1.42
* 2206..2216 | 0.923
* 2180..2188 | 1.14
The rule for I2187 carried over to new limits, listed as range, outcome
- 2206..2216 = 1.01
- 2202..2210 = 1.19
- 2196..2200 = 1.46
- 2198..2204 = 1.28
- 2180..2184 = 1.21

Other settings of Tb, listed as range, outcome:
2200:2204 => 1.19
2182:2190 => 1.26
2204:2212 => 0.956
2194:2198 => 1.46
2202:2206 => 1.1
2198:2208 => 1.12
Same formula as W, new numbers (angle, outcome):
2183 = 1.14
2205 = 1.02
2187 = 1.16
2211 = 0.94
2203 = 1.19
